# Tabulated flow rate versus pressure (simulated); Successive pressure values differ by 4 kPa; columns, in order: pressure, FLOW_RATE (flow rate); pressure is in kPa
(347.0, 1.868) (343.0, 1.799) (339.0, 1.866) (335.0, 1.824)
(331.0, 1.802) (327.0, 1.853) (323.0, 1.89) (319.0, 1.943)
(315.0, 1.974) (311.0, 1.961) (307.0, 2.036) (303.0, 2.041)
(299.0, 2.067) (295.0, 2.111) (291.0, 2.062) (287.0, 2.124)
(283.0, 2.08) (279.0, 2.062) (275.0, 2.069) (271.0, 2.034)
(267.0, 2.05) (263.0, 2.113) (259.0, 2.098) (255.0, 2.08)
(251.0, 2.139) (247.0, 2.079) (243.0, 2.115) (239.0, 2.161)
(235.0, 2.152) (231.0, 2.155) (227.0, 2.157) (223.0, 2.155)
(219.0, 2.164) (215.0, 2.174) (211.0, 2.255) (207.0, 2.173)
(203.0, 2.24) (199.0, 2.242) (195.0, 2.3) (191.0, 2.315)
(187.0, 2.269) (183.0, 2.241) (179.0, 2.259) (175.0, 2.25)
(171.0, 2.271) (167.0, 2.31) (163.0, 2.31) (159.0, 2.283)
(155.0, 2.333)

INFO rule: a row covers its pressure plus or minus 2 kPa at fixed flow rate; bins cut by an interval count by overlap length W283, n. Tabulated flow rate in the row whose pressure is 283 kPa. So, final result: 2.08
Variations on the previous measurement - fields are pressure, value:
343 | 1.799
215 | 2.174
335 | 1.824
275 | 2.069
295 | 2.111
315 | 1.974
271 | 2.034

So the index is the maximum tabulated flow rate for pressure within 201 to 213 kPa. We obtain 2.255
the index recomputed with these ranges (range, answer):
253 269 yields 2.113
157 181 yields 2.31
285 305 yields 2.124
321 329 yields 1.89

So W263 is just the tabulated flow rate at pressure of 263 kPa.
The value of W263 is 2.113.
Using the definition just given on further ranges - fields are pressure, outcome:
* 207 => 2.173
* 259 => 2.098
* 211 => 2.255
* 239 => 2.161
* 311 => 1.961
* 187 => 2.269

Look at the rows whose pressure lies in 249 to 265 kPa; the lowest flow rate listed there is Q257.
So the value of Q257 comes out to 2.08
